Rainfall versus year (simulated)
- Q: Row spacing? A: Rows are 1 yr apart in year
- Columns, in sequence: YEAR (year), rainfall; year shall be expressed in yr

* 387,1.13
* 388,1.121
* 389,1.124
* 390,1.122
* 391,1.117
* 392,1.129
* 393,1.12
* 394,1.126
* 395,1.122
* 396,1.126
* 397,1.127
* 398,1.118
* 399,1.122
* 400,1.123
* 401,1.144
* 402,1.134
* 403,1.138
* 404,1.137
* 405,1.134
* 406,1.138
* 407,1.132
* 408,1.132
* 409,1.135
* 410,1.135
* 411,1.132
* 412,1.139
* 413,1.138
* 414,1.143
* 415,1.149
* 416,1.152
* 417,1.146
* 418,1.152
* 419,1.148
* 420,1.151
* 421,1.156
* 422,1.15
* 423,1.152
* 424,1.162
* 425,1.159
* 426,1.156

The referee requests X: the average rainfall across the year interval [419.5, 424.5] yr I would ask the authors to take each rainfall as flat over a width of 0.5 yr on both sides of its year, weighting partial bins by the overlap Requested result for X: 1.15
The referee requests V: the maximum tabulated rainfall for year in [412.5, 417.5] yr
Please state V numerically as 1.152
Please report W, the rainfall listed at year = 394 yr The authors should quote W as 1.126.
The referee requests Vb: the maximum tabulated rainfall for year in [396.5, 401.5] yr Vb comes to 1.144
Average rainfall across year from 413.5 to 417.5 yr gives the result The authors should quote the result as 1.15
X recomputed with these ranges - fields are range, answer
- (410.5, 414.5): 1.14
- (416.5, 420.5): 1.15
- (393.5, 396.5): 1.12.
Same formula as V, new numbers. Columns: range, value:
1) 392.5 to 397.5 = 1.127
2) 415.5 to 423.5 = 1.156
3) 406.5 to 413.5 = 1.139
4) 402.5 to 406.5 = 1.138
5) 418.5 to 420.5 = 1.151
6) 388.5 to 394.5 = 1.129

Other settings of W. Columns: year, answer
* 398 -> 1.118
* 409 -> 1.135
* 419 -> 1.148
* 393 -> 1.12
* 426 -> 1.156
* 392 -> 1.129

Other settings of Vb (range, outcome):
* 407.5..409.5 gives 1.135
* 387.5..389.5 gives 1.124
